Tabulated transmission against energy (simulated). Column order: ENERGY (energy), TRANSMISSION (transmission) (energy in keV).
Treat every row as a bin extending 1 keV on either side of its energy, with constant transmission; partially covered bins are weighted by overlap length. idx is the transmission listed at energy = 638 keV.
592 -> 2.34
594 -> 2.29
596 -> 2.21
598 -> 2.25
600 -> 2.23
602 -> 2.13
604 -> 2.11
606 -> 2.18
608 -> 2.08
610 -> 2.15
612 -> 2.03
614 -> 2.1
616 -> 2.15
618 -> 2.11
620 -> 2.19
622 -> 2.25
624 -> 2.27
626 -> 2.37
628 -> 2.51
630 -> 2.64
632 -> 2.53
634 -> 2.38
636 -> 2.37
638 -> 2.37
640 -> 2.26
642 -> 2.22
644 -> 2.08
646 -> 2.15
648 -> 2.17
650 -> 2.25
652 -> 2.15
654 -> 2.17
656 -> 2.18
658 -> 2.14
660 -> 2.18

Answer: 2.37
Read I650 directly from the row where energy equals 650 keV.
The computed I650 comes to 2.25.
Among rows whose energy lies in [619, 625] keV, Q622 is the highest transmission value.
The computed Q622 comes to 2.27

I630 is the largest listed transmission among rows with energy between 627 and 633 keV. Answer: 2.64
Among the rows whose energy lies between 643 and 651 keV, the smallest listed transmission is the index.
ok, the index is 2.08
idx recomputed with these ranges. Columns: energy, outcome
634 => 2.38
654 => 2.17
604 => 2.11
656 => 2.18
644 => 2.08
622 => 2.25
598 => 2.25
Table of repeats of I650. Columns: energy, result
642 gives 2.22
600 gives 2.23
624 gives 2.27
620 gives 2.19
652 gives 2.15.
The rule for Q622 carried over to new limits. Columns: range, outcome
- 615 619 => 2.15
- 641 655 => 2.25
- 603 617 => 2.18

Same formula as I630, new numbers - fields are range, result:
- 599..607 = 2.23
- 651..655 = 2.17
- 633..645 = 2.38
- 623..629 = 2.51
